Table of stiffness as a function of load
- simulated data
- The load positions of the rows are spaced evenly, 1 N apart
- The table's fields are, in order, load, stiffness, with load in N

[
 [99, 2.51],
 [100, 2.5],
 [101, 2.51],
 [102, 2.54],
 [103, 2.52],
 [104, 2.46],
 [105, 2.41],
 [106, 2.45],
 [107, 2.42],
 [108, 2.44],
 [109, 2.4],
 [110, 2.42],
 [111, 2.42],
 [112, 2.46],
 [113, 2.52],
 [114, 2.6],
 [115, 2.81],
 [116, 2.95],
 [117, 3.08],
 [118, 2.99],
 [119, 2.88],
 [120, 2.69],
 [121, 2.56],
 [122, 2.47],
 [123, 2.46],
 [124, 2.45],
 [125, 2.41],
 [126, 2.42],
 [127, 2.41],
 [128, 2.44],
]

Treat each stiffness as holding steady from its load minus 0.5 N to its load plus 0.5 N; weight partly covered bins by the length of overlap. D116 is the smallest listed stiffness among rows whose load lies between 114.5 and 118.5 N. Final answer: 2.81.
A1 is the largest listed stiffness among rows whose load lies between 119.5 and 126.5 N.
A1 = 2.69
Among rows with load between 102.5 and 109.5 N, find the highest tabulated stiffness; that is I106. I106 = 2.52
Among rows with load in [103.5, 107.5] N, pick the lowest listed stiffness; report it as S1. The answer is 2.41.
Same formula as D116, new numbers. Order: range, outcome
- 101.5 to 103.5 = 2.52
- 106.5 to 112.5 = 2.4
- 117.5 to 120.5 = 2.69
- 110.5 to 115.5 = 2.42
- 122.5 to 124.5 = 2.45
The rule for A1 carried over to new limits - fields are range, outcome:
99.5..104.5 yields 2.54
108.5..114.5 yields 2.6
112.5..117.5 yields 3.08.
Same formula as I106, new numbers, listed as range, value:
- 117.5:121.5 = 2.99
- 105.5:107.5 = 2.45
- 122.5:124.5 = 2.46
